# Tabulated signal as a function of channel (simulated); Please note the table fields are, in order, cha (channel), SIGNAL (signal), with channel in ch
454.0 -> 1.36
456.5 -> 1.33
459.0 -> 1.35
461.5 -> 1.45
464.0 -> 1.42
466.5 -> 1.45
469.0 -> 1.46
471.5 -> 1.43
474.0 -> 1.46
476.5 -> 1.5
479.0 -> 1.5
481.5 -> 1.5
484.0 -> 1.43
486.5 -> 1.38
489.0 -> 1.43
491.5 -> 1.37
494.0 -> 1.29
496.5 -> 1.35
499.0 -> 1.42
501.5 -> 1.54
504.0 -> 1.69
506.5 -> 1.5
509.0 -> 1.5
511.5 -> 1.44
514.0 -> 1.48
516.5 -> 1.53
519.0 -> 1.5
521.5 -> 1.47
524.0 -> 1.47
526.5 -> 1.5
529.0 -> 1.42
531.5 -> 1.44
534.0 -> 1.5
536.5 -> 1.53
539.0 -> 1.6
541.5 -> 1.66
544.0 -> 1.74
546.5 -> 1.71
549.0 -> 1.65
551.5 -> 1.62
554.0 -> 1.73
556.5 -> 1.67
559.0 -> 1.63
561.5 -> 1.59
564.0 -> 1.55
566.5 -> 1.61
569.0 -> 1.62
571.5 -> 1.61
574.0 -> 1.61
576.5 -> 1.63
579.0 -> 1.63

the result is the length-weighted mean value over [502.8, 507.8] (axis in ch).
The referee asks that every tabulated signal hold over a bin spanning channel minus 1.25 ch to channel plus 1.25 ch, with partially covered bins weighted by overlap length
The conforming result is 1.59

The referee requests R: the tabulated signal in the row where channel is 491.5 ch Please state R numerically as 1.37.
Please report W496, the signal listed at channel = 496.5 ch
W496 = 1.35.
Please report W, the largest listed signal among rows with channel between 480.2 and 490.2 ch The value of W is 1.5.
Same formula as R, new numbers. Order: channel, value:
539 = 1.6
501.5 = 1.54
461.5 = 1.45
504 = 1.69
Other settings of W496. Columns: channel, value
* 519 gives 1.5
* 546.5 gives 1.71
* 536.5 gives 1.53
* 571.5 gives 1.61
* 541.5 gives 1.66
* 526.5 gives 1.5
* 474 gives 1.46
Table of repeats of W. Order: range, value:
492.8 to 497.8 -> 1.35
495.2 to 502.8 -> 1.54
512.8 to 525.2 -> 1.53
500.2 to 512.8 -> 1.69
